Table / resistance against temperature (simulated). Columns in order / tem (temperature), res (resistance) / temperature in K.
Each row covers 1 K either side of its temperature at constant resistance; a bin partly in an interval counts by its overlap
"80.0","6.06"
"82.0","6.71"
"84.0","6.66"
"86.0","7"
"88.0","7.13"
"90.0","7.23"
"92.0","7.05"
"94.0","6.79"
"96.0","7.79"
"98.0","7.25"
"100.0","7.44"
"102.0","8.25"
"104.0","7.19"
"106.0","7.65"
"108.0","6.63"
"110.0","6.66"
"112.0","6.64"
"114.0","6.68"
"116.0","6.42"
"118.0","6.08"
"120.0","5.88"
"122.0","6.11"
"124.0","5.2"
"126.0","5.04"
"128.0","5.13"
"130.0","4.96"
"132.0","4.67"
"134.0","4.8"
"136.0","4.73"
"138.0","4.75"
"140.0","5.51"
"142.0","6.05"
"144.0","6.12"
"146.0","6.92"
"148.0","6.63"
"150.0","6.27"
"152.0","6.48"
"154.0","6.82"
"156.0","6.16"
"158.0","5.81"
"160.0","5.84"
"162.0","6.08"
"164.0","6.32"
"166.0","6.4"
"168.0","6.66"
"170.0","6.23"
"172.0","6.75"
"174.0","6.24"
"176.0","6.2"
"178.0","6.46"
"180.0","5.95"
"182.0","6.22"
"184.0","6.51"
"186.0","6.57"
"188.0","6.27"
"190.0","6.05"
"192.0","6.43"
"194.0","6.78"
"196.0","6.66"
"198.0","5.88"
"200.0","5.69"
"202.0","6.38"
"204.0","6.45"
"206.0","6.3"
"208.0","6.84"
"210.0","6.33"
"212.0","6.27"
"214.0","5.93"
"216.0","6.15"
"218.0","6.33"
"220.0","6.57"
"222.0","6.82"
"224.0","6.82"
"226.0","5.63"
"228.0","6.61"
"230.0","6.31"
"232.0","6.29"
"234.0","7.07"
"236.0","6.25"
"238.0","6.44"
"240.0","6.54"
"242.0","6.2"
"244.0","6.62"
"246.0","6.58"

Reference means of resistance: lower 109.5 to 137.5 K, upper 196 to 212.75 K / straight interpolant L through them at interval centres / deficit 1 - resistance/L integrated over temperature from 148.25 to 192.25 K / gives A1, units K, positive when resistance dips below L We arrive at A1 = -2.3 K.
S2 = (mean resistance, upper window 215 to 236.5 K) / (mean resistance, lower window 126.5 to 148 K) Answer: 1.2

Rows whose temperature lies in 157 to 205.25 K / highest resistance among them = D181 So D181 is 6.78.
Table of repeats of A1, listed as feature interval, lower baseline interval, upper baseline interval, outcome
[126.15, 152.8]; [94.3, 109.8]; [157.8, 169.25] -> 4.2 K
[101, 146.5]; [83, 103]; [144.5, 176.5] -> 5.8 K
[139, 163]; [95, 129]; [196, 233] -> 1.0 K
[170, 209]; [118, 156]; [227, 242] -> -1.5 K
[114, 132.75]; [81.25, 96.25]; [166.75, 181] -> 3.3 K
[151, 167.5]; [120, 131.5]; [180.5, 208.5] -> -1.2 K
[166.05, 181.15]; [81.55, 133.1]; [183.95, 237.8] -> 0.2 K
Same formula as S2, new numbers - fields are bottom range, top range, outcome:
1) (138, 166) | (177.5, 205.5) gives 1.02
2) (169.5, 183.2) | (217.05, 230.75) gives 1.02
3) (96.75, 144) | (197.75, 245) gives 1.05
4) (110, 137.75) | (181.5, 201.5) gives 1.13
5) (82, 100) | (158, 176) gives 0.88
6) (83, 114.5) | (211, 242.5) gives 0.90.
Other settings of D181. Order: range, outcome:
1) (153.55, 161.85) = 6.82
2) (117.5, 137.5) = 6.11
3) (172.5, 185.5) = 6.51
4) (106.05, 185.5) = 6.92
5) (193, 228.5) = 6.84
